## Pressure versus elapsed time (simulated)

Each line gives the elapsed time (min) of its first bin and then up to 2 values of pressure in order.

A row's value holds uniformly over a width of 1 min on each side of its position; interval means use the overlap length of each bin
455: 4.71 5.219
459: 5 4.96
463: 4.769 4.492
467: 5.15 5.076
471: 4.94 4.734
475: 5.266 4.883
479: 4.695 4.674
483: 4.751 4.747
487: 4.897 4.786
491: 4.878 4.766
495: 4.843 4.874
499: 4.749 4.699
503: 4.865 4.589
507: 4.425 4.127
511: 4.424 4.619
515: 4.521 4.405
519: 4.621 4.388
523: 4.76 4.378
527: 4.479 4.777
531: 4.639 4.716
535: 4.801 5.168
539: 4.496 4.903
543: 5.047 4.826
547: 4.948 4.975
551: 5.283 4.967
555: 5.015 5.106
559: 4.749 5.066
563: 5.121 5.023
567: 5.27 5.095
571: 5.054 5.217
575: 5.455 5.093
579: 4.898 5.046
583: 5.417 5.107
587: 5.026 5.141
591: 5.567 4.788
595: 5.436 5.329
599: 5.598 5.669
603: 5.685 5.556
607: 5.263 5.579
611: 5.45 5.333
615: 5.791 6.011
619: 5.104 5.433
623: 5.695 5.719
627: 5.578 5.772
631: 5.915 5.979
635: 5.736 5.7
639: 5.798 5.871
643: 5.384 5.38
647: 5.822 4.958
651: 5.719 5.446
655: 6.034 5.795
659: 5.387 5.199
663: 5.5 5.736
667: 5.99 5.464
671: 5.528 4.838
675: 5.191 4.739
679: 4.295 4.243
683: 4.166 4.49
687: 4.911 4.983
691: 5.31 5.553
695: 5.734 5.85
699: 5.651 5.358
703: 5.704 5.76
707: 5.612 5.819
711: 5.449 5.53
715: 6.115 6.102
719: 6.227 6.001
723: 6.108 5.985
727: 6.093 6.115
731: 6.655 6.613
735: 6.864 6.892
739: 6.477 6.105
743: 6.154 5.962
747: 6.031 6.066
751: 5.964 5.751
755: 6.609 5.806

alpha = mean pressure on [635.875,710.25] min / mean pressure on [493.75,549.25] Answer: 1.15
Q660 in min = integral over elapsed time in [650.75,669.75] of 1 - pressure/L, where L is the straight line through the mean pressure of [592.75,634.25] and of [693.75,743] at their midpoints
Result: 0.5 min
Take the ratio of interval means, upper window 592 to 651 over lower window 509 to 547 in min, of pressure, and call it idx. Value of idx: 1.19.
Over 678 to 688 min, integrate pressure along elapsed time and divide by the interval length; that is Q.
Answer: 4.42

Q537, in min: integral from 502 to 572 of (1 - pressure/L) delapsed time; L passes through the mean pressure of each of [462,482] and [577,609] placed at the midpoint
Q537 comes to 4.3 min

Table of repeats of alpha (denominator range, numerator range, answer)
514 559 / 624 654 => 1.18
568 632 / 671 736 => 1.03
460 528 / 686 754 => 1.26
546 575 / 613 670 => 1.11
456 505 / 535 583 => 1.04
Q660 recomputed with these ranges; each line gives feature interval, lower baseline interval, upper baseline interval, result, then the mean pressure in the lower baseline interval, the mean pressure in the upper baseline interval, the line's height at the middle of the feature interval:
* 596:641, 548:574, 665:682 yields -4.90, 5.07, 5.08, 5.07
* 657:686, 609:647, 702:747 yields 3.82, 5.65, 6.1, 5.85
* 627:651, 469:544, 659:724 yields -2.08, 4.72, 5.41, 5.21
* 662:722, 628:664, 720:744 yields 6.18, 5.63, 6.34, 6.01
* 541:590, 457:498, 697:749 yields 1.99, 4.87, 6.05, 5.29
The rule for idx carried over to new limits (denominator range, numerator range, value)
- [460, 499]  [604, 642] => 1.16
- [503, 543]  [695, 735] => 1.29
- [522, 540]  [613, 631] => 1.20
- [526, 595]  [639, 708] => 1.07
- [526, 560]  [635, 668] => 1.15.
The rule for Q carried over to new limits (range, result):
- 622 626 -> 5.71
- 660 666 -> 5.48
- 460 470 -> 4.89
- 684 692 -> 4.92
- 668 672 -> 5.5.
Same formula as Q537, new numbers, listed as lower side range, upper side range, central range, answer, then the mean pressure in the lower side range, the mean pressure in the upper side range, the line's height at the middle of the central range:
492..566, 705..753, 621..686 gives 2.1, 4.76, 6.11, 5.6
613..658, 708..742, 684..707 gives 2.3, 5.66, 6.19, 6.01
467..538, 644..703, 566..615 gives -2.8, 4.72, 5.29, 5.01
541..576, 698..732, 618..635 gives -0.7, 5.07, 5.9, 5.43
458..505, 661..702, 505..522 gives 1.5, 4.84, 5.18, 4.9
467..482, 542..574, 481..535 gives 3.5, 4.91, 5.05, 4.97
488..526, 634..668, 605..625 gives -0.6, 4.62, 5.62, 5.37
